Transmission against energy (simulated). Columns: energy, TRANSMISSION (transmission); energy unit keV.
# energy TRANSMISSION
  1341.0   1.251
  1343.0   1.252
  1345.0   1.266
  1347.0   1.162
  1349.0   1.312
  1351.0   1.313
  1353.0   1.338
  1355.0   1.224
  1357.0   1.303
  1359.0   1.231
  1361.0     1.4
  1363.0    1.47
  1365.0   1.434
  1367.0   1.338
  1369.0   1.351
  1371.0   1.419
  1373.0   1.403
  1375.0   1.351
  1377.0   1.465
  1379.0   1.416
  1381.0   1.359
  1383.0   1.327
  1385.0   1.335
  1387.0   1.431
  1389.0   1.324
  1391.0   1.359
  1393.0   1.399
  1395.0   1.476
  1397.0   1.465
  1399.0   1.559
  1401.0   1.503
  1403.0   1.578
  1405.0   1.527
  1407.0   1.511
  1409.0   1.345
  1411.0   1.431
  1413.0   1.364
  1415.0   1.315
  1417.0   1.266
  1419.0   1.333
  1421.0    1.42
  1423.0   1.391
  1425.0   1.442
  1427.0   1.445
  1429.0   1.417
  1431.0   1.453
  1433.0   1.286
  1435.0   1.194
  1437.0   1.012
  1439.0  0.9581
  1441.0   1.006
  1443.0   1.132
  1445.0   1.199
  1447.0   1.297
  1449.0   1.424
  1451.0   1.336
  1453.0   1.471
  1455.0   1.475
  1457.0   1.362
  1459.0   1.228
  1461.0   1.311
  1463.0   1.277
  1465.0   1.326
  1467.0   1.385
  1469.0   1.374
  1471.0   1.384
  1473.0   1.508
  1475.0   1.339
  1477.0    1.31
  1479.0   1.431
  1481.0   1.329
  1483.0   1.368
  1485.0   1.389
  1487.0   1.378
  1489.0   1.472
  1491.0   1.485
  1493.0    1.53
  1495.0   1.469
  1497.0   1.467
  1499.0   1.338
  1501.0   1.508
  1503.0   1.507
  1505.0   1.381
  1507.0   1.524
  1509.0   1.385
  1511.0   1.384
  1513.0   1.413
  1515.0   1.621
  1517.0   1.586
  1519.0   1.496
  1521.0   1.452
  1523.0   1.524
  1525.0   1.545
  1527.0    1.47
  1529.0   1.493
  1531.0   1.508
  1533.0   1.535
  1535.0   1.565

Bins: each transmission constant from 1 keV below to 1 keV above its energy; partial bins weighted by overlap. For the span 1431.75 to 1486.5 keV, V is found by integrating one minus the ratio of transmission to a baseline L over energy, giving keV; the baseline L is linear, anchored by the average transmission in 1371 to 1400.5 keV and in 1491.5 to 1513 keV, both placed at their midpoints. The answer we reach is 5.0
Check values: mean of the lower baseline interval 1.41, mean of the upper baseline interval 1.45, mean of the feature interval 1.3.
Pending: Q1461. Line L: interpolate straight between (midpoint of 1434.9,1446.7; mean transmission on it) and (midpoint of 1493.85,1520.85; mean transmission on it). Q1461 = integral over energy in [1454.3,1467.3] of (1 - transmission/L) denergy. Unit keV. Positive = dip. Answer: -1.4 keV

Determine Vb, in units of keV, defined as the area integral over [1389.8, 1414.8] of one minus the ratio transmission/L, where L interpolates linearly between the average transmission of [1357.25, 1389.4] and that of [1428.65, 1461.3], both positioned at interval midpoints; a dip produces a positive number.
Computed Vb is -2.3 keV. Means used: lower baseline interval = 1.38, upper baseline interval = 1.26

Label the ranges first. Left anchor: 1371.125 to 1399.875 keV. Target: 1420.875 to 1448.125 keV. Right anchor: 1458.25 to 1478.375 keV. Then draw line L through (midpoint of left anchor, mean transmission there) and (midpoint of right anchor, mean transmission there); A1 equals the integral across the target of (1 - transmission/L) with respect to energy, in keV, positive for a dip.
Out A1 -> 2.3 keV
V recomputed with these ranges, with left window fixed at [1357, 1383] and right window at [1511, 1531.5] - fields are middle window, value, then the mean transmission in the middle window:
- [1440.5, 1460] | 2.0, 1.3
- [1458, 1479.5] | 1.6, 1.35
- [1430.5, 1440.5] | 1.9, 1.16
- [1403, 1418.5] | 0.1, 1.4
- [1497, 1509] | 0.3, 1.45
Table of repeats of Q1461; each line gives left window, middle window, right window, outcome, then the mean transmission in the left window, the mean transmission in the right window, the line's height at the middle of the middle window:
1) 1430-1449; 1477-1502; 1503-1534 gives -0.89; 1.18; 1.49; 1.38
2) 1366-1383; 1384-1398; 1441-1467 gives -0.30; 1.38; 1.31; 1.37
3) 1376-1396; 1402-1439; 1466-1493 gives 0.82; 1.39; 1.4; 1.39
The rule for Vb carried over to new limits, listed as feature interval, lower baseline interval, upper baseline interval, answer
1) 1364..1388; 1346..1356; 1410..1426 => -1.4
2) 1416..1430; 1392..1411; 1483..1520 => 0.8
